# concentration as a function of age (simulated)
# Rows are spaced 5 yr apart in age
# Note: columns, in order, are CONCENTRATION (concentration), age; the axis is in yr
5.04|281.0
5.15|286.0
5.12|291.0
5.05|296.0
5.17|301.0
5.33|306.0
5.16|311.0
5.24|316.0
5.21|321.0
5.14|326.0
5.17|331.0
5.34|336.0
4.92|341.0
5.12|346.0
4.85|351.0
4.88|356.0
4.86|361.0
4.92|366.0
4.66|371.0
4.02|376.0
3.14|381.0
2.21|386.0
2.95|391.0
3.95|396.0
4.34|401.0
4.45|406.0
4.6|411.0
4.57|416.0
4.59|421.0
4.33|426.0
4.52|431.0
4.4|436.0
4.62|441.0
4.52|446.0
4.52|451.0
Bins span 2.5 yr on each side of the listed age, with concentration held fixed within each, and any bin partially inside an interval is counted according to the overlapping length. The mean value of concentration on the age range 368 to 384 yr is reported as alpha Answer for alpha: 3.92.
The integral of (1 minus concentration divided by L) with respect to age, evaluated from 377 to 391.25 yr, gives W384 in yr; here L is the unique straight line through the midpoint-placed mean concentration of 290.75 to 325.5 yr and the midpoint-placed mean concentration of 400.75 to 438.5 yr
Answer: 5.6 yr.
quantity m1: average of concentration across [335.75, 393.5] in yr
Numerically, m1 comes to 4.28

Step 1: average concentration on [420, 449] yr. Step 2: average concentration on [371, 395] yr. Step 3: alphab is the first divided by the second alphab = 1.36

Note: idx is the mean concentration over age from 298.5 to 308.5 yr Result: 5.25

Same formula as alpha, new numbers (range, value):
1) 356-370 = 4.86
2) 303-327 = 5.22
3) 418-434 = 4.48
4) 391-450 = 4.38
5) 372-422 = 3.88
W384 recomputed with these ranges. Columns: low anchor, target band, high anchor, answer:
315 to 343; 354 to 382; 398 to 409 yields 1.7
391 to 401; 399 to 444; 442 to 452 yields -3.6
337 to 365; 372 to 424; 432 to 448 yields 8.8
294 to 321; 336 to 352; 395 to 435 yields -0.3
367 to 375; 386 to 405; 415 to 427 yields 4.0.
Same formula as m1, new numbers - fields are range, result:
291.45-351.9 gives 5.15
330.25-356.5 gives 5.05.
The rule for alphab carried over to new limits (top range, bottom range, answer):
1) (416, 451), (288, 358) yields 0.88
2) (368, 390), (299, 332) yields 0.67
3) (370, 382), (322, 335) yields 0.76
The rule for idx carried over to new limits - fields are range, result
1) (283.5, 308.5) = 5.16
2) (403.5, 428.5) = 4.51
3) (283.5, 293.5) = 5.13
